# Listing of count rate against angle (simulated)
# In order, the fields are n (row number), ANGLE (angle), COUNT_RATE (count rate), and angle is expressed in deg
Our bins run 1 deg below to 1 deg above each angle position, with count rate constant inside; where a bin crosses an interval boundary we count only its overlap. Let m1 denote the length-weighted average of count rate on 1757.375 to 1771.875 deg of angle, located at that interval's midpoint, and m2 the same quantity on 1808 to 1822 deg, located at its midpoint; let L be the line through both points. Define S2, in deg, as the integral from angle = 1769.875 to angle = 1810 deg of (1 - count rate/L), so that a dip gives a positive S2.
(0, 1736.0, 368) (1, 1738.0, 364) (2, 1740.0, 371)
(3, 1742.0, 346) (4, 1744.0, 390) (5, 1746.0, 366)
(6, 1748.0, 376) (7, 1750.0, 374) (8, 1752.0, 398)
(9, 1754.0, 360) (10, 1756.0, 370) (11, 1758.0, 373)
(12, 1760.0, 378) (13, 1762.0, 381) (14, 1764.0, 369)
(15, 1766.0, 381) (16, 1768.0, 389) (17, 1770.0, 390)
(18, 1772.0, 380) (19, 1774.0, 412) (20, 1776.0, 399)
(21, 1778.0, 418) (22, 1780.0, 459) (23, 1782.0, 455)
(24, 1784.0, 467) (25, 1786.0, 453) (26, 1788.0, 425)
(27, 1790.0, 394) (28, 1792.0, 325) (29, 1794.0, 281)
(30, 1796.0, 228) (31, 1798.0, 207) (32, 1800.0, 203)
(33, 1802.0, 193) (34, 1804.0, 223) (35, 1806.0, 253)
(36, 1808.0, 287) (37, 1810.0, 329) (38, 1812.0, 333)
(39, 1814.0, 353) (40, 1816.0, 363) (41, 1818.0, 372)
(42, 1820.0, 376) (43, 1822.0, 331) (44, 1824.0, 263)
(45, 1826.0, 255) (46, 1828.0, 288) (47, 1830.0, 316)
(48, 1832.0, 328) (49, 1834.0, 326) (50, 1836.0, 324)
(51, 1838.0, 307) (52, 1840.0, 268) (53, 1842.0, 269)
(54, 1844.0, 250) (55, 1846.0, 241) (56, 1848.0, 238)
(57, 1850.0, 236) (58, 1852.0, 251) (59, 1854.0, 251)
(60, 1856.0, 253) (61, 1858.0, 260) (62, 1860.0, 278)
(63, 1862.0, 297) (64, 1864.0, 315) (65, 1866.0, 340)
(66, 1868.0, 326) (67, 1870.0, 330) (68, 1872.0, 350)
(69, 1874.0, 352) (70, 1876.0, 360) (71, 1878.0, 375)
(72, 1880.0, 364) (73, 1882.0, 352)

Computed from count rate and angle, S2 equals 2.7 deg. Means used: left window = 380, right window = 348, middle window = 341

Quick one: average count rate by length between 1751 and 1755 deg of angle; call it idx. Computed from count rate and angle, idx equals 379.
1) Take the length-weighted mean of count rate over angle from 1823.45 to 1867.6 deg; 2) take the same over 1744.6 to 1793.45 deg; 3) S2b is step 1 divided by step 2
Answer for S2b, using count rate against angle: 0.7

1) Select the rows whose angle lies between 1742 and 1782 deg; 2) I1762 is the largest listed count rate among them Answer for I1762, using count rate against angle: 459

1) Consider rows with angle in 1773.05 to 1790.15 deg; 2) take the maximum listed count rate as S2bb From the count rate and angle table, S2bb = 467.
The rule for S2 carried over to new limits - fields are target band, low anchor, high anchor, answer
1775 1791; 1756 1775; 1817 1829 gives -3.17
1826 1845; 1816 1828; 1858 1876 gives 1.53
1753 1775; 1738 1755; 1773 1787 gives 1.41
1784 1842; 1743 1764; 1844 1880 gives 4.14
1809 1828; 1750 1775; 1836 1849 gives -1.68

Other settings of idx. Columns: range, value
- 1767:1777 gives 394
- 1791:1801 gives 249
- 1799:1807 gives 218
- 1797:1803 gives 201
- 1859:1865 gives 297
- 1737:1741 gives 368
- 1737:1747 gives 367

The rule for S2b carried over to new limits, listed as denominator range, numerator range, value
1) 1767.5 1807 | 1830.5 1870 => 0.82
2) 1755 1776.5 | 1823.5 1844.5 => 0.76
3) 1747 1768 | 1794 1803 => 0.57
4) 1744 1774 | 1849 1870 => 0.75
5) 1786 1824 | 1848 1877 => 0.97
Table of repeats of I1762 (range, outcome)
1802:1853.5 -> 376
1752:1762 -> 398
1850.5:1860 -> 278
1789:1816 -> 394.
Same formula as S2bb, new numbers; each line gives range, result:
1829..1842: 328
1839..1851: 269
